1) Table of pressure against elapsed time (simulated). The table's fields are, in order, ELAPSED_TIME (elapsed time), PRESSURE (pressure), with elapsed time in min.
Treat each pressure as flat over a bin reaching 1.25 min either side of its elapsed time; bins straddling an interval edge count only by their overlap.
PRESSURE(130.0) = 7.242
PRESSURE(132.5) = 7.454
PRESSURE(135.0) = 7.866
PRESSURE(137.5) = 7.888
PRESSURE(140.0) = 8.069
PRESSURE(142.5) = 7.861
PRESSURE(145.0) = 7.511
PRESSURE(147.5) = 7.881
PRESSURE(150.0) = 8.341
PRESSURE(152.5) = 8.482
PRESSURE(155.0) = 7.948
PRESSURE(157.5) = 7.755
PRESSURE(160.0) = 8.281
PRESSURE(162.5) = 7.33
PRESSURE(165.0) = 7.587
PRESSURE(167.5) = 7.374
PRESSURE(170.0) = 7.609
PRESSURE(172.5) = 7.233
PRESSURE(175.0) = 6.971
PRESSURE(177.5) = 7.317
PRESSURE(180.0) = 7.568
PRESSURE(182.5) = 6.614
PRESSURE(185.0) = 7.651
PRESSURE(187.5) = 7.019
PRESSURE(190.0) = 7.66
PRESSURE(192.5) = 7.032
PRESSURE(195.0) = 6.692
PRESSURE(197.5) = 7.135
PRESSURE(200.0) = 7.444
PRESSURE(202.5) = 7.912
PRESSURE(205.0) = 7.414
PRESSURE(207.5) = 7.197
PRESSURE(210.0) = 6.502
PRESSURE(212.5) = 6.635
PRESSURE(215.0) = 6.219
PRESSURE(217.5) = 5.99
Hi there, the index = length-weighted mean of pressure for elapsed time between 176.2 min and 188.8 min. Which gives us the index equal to 7.23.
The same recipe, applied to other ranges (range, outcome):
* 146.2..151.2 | 8.1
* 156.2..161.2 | 8.01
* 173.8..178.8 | 7.15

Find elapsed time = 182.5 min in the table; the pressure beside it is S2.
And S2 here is 6.614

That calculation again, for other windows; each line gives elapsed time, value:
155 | 7.948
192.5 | 7.032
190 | 7.66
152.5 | 8.482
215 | 6.219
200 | 7.444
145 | 7.511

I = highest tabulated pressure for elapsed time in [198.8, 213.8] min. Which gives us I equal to 7.912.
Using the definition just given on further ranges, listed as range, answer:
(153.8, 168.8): 8.281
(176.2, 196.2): 7.66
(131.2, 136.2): 7.866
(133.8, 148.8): 8.069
